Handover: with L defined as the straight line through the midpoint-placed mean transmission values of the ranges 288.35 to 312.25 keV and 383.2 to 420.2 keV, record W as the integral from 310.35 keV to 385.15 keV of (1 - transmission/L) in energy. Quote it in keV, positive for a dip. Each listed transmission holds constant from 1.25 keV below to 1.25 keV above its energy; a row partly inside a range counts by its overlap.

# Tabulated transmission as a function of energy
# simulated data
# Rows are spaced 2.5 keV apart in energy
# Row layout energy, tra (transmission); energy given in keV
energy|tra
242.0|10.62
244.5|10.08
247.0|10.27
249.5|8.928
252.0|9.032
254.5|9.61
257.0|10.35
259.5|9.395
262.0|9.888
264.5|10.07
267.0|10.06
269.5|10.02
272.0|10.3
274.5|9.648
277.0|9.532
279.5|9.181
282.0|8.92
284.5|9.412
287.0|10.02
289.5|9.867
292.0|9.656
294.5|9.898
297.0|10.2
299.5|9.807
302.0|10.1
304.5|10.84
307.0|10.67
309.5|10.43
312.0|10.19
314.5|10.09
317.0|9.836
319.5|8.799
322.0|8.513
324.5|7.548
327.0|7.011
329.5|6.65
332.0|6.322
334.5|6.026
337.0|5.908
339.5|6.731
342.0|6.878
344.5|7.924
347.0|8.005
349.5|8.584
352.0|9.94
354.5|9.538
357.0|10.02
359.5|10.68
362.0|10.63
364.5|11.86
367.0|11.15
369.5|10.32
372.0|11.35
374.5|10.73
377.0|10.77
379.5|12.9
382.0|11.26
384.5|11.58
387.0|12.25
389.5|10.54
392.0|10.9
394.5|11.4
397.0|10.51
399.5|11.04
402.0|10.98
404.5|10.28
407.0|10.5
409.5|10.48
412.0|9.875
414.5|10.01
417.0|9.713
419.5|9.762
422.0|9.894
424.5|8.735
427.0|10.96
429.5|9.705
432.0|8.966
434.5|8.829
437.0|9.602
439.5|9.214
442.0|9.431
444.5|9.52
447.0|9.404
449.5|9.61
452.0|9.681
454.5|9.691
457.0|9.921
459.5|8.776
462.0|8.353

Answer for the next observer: 8.39 keV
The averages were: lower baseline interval 10.2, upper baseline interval 10.7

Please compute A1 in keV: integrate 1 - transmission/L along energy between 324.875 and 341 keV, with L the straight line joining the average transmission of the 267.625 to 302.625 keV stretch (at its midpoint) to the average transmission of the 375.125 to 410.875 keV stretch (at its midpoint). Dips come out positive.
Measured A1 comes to 6.0 keV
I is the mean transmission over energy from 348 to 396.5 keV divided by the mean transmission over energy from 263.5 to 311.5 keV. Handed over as 1.09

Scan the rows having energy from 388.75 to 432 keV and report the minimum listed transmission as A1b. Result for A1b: 8.735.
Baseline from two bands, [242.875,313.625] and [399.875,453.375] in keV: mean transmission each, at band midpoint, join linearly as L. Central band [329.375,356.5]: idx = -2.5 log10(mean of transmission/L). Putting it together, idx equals 0.28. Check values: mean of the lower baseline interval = 9.88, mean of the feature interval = 7.61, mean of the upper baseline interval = 9.79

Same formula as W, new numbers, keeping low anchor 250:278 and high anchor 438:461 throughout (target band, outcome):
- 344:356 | 0.9 keV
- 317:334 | 3.7 keV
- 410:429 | -0.7 keV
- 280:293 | 0.3 keV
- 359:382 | -3.8 keV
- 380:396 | -3.0 keV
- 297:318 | -1.2 keV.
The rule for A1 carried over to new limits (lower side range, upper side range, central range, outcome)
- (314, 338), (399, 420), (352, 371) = -3.9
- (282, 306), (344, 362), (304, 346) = 6.3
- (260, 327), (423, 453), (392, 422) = -2.8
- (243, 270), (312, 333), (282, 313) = -4.3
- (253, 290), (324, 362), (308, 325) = -1.6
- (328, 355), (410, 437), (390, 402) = -2.7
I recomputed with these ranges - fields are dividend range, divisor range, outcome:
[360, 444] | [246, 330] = 1.09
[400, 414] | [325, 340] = 1.61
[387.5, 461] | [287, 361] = 1.12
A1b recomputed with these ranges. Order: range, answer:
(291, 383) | 5.908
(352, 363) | 9.538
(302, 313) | 10.1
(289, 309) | 9.656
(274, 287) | 8.92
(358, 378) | 10.32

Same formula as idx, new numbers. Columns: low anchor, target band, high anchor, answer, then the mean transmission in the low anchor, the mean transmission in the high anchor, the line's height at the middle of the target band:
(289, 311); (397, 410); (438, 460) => -0.101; 10.2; 9.5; 9.7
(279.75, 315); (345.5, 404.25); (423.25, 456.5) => -0.107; 9.98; 9.5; 9.72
